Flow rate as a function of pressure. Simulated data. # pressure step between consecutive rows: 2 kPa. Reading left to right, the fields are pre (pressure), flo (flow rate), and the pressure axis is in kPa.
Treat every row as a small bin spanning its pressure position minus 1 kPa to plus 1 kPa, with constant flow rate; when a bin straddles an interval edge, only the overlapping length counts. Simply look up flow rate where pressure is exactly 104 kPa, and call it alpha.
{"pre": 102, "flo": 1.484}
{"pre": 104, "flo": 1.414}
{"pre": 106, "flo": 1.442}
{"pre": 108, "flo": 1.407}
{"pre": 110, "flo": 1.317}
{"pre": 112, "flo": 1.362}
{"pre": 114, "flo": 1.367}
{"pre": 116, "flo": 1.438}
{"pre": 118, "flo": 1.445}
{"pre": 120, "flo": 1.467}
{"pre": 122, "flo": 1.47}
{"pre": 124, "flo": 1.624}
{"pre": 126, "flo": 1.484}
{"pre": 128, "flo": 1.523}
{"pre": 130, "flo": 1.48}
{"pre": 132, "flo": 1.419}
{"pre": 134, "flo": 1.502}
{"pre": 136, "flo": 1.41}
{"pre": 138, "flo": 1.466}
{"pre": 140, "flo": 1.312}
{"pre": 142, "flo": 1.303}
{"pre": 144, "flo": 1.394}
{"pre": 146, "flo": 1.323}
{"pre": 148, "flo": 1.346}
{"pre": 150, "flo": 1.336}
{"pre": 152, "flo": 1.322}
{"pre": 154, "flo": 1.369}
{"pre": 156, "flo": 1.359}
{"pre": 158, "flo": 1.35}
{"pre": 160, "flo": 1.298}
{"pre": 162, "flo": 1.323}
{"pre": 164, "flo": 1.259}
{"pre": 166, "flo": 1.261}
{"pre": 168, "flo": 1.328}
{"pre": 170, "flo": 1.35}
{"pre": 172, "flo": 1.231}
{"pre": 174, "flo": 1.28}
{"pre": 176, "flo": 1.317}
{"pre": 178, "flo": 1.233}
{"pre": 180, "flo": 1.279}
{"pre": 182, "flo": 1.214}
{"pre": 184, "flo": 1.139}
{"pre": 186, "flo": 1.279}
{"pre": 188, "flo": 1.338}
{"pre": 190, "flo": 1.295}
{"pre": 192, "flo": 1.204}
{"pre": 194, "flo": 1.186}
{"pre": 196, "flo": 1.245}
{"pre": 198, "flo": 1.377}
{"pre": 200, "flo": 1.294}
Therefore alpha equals 1.414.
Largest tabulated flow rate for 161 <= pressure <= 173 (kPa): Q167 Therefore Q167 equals 1.35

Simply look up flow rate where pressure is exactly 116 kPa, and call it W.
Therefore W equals 1.438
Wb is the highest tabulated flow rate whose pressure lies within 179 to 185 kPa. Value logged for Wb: 1.279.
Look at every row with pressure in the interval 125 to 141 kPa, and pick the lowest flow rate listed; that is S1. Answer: 1.312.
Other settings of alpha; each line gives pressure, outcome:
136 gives 1.41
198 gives 1.377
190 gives 1.295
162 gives 1.323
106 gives 1.442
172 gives 1.231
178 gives 1.233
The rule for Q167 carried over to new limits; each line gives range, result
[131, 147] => 1.502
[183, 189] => 1.338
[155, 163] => 1.359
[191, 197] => 1.245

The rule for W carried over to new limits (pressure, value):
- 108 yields 1.407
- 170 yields 1.35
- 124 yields 1.624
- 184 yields 1.139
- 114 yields 1.367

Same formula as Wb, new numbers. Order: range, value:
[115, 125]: 1.624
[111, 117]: 1.438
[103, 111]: 1.442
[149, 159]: 1.369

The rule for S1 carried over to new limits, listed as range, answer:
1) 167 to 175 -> 1.231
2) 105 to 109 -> 1.407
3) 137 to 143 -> 1.303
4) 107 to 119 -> 1.317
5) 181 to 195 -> 1.139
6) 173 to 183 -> 1.214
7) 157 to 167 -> 1.259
